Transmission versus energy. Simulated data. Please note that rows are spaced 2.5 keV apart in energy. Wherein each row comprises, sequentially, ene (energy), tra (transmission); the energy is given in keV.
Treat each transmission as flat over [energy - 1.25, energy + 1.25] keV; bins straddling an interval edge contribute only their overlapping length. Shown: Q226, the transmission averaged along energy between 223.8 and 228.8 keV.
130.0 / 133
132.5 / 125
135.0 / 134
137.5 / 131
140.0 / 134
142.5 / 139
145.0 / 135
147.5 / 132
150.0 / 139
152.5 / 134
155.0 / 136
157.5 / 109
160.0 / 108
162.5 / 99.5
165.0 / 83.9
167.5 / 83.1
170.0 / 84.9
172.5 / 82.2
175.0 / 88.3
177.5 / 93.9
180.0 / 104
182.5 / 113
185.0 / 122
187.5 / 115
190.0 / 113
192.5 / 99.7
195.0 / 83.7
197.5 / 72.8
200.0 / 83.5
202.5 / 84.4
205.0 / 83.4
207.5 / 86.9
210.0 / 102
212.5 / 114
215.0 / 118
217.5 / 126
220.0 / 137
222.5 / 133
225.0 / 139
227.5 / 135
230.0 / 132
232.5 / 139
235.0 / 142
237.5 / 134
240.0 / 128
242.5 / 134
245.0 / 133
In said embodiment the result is 137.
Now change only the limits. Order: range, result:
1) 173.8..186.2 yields 104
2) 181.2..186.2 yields 117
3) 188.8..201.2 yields 90.5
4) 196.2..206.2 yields 81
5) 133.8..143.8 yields 135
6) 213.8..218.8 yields 122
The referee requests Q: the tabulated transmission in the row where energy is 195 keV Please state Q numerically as 83.7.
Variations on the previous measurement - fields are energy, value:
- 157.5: 109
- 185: 122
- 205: 83.4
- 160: 108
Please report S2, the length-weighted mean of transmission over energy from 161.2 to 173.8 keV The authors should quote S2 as 86.8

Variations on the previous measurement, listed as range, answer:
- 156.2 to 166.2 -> 100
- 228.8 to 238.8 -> 137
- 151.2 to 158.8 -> 126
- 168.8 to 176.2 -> 85.1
